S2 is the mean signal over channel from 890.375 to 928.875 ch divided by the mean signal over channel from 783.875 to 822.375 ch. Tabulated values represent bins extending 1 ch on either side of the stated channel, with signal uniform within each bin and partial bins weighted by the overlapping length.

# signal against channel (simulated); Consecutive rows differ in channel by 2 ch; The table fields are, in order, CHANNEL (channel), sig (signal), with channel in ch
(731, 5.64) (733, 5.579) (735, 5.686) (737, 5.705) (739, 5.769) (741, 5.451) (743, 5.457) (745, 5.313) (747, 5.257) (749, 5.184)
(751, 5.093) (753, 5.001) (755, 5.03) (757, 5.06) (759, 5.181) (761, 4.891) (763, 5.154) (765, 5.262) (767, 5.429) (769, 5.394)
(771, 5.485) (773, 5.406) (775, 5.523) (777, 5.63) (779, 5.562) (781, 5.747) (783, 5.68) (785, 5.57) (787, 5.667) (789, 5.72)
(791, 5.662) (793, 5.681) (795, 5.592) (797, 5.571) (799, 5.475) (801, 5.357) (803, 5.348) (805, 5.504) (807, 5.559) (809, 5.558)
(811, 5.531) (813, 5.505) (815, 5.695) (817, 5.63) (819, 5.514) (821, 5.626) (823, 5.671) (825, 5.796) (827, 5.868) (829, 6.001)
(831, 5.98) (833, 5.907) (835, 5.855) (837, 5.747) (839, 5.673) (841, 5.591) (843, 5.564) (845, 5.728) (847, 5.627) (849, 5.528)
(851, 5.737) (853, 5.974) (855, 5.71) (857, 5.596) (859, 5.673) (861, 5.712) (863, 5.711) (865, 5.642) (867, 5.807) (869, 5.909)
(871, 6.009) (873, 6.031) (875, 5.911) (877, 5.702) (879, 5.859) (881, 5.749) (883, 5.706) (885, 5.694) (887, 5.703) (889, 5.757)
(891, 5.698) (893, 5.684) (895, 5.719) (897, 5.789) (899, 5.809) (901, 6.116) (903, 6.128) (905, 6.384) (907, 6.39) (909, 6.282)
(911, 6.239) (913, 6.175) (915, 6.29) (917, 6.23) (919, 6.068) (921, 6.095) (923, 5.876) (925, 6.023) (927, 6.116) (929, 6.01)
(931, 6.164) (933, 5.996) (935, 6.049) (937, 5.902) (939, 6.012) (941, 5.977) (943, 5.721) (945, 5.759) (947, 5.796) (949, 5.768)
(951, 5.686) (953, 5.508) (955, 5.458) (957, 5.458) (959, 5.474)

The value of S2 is 1.09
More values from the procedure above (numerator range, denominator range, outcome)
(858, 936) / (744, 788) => 1.11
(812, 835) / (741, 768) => 1.11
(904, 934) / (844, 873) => 1.07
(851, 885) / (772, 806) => 1.04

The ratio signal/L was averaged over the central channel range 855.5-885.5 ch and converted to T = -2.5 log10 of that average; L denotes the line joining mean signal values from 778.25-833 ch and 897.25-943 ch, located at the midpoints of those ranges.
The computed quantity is 0.021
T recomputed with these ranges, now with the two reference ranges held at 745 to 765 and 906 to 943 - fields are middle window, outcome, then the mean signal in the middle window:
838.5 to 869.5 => -0.002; 5.7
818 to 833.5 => -0.051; 5.79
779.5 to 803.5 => -0.054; 5.59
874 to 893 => 0.020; 5.75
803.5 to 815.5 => -0.023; 5.54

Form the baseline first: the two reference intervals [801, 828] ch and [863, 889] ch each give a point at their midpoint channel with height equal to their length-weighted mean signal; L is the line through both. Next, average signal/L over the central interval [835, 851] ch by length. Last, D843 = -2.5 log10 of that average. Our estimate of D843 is 0.01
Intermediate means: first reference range 5.59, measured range 5.66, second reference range 5.8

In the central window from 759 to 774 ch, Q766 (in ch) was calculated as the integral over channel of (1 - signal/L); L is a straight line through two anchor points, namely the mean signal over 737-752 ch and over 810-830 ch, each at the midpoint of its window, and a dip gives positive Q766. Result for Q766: 0.52 ch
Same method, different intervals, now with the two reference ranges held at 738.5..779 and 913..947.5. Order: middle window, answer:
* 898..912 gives -0.67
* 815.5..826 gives -0.17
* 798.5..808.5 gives 0.06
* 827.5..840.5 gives -0.55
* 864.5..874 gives -0.22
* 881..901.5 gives 0.32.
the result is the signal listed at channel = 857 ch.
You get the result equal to 5.596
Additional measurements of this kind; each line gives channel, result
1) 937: 5.902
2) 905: 6.384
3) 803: 5.348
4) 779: 5.562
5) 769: 5.394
